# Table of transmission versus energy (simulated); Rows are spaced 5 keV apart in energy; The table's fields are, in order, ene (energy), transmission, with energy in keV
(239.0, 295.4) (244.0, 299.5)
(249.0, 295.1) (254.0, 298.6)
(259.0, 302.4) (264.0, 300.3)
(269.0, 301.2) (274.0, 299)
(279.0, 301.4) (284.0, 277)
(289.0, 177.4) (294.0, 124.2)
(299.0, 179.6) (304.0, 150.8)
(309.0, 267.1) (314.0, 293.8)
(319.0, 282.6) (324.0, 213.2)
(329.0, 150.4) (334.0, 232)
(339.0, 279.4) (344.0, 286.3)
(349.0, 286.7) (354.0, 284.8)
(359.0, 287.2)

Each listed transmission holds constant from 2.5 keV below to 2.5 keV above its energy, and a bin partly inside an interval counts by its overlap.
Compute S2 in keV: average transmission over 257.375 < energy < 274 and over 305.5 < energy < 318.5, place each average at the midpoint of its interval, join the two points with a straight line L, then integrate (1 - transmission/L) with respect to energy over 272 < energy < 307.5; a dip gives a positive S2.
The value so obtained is 8.8 keV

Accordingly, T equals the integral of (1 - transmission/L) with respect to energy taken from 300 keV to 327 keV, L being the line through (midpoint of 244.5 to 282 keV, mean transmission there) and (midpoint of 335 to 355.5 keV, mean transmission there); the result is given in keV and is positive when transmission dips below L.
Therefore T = 4.8 keV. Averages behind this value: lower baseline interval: 299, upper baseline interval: 280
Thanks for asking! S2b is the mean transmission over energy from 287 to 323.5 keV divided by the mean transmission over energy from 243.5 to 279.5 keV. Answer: 0.71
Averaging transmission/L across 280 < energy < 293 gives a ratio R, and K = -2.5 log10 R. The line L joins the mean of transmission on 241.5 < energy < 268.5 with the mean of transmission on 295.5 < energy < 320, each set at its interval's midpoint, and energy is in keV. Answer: 0.15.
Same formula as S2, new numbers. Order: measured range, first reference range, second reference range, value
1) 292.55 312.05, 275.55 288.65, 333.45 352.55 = 6.2 keV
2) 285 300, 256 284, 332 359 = 6.3 keV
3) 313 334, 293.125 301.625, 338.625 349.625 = -0.6 keV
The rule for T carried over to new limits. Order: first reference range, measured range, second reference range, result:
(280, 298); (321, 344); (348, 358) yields 2.8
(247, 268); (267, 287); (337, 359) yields 0.3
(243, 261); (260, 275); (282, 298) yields -2.8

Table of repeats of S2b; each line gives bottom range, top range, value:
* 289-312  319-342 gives 1.24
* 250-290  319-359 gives 0.88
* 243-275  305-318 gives 0.89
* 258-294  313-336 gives 0.86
